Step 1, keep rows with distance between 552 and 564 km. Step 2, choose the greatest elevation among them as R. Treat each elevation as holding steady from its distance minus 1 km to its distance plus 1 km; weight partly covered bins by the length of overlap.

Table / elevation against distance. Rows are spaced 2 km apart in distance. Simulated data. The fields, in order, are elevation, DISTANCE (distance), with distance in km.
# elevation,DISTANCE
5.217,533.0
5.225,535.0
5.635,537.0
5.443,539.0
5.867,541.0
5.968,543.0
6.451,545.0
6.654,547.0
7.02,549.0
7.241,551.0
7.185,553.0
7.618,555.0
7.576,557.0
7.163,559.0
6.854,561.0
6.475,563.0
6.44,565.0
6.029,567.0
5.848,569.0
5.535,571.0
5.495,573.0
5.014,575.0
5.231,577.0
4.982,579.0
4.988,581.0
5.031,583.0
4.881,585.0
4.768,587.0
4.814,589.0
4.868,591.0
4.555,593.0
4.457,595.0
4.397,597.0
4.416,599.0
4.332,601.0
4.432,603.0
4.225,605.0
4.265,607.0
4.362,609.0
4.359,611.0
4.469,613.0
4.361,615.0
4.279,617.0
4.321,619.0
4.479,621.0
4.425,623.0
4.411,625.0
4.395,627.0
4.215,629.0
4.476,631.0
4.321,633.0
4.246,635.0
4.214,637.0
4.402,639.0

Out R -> 7.618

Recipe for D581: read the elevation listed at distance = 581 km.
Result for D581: 4.988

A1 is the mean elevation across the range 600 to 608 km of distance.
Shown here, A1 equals 4.31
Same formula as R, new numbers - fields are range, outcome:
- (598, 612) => 4.432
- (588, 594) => 4.868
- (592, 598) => 4.555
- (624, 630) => 4.411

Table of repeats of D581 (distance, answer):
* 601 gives 4.332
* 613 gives 4.469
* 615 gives 4.361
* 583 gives 5.031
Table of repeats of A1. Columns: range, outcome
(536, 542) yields 5.65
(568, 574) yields 5.63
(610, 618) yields 4.37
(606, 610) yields 4.31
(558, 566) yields 6.73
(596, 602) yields 4.38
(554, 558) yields 7.6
